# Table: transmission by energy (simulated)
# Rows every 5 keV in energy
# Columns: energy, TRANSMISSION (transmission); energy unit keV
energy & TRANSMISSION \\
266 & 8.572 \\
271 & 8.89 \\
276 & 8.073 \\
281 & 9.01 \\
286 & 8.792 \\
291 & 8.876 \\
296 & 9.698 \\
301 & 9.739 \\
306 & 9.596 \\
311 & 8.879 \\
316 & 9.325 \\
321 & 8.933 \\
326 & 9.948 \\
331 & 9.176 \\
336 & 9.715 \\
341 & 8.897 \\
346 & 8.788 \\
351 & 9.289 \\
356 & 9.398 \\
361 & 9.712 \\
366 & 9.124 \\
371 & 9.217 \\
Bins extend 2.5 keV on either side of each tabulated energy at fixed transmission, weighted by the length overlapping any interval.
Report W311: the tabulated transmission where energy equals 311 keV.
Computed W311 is 8.879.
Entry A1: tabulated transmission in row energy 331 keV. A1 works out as 9.176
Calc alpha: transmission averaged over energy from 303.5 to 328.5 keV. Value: 9.34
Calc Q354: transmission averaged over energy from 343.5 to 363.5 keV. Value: 9.3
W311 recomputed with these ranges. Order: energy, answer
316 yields 9.325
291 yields 8.876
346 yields 8.788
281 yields 9.01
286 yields 8.792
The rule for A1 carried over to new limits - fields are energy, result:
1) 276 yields 8.073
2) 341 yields 8.897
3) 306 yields 9.596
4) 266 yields 8.572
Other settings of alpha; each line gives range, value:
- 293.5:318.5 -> 9.45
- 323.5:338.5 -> 9.61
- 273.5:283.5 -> 8.54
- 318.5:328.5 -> 9.44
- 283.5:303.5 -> 9.28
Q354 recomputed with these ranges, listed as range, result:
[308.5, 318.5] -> 9.1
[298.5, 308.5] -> 9.67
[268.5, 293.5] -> 8.73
